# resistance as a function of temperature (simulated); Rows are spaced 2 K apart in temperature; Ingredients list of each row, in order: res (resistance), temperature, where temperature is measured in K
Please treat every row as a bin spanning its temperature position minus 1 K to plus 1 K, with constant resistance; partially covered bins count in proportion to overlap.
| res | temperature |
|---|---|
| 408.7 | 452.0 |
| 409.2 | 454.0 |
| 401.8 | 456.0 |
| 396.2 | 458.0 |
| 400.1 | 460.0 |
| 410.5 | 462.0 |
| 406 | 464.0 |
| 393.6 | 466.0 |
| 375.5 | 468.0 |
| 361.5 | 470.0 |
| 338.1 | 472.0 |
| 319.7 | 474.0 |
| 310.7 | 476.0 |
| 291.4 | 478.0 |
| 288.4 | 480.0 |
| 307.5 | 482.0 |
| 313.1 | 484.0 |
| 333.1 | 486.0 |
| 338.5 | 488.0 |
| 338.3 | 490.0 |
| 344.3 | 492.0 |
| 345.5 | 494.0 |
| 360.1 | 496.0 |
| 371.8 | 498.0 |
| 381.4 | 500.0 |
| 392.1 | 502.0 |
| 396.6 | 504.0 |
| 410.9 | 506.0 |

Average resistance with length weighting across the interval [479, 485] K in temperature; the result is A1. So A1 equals 303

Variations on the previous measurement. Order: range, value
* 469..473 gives 350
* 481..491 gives 326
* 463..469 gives 392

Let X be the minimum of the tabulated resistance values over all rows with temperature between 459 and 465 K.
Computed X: 400.1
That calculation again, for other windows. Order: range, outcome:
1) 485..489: 333.1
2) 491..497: 344.3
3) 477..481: 288.4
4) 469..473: 338.1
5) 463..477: 310.7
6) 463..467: 393.6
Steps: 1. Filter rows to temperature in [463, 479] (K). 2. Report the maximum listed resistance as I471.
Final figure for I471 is 406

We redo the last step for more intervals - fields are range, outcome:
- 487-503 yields 392.1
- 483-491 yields 338.5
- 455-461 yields 401.8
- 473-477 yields 319.7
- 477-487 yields 333.1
